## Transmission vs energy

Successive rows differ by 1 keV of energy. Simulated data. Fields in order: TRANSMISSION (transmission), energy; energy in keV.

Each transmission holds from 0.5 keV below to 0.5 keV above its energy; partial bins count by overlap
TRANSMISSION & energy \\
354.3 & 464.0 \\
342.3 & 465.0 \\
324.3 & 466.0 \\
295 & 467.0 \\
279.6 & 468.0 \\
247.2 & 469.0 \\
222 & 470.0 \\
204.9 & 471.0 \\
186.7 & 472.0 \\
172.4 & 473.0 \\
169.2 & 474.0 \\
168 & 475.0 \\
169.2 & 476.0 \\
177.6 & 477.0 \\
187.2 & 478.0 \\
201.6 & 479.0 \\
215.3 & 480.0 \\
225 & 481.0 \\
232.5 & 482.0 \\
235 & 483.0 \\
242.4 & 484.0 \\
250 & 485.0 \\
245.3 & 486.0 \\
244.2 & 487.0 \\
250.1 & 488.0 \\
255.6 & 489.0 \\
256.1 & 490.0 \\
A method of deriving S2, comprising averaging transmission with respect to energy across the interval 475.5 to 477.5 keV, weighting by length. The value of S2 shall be 173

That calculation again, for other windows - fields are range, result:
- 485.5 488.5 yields 247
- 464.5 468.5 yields 310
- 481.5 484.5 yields 237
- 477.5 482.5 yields 212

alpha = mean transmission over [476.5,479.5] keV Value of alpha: 189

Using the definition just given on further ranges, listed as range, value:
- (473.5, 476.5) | 169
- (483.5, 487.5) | 245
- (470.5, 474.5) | 183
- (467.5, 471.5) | 238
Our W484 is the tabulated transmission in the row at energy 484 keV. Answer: 242.4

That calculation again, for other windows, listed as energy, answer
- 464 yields 354.3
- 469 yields 247.2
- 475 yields 168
